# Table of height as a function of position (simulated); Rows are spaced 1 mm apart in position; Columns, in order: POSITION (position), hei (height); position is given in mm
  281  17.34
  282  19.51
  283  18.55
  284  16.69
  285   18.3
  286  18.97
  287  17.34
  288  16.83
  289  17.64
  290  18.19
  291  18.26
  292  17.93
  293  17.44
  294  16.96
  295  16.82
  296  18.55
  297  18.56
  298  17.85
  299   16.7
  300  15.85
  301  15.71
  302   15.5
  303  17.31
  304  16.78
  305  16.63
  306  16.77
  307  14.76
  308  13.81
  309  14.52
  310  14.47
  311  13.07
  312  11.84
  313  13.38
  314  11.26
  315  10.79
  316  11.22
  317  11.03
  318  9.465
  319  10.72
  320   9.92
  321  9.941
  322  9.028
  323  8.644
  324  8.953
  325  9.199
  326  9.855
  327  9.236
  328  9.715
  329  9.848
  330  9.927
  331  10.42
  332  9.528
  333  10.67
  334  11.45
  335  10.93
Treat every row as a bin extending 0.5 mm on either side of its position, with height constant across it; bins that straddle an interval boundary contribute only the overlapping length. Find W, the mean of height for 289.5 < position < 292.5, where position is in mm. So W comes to 18.1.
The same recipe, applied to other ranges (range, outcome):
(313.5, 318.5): 10.8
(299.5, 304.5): 16.2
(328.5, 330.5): 9.89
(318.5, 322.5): 9.9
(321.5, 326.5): 9.14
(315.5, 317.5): 11.1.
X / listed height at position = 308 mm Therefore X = 13.81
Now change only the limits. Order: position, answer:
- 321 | 9.941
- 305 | 16.63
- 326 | 9.855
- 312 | 11.84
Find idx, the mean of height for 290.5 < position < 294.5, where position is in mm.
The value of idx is 17.6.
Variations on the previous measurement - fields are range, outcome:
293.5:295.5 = 16.9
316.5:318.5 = 10.2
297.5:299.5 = 17.3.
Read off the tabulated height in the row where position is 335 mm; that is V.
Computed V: 10.93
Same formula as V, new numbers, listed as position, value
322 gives 9.028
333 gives 10.67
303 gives 17.31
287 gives 17.34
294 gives 16.96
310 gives 14.47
